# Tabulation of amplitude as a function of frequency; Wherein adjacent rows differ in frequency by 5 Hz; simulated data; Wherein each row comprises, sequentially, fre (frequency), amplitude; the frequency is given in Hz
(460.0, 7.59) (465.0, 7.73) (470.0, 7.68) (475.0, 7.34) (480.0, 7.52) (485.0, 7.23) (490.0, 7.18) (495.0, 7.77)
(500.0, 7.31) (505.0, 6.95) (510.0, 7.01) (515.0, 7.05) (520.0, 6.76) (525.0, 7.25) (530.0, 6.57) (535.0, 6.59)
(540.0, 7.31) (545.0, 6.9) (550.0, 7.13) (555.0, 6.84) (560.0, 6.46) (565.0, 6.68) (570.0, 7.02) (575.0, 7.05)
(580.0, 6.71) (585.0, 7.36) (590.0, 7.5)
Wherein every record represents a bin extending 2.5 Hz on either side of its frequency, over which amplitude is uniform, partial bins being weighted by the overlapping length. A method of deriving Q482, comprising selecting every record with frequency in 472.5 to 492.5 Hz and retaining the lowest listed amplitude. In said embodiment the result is 7.18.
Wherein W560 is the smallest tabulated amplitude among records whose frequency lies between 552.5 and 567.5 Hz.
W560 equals 6.46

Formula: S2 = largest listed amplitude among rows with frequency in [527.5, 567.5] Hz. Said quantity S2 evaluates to 7.31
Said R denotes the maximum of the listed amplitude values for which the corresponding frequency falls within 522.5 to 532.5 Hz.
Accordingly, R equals 7.25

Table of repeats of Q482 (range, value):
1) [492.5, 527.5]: 6.76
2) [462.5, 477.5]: 7.34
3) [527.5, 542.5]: 6.57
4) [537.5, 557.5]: 6.84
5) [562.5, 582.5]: 6.68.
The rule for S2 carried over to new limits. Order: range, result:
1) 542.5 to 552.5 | 7.13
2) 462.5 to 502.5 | 7.77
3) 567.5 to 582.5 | 7.05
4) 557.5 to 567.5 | 6.68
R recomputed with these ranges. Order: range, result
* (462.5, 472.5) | 7.73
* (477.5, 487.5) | 7.52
